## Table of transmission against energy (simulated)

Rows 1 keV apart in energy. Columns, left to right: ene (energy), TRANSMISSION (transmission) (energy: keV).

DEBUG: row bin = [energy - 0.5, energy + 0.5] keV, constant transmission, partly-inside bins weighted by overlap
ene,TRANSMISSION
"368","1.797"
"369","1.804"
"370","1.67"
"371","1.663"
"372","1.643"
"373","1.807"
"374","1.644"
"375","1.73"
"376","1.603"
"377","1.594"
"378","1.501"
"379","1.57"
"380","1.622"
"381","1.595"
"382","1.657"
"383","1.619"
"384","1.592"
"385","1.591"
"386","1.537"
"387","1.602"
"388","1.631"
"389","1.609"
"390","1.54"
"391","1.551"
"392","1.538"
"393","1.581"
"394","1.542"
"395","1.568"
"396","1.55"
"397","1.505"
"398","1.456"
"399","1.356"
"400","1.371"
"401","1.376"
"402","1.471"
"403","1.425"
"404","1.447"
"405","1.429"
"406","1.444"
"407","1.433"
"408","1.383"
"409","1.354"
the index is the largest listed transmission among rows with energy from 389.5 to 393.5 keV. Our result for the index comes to 1.581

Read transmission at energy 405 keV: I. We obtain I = 1.429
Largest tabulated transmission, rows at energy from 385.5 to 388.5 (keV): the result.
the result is 1.631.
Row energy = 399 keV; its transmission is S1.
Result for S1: 1.356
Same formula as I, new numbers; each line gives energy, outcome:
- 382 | 1.657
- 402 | 1.471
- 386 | 1.537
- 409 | 1.354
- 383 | 1.619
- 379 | 1.57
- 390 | 1.54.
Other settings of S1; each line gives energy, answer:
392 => 1.538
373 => 1.807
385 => 1.591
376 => 1.603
